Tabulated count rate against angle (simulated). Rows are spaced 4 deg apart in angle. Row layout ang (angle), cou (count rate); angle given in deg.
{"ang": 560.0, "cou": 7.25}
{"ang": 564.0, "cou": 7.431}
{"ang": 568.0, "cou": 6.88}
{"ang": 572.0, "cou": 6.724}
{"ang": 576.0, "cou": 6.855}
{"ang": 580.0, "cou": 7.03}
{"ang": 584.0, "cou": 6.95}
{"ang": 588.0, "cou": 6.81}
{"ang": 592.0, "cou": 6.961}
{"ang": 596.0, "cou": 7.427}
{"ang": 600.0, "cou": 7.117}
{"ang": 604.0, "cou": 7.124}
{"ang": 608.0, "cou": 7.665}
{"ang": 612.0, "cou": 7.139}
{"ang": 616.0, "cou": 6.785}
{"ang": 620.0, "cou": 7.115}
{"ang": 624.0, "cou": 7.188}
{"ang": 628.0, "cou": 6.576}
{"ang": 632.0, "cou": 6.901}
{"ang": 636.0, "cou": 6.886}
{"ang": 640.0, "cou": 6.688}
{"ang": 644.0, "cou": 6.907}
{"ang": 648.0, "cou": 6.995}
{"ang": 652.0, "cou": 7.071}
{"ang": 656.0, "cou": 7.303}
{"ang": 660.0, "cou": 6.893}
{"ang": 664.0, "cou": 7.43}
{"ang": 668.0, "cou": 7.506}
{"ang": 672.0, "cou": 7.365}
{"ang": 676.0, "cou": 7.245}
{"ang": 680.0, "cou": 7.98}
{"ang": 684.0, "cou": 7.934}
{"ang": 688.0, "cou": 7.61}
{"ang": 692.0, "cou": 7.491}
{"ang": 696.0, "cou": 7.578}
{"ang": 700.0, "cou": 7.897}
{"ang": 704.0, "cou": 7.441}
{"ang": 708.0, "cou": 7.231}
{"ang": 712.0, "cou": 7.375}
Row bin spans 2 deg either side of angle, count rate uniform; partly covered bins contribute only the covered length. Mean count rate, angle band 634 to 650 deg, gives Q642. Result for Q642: 6.87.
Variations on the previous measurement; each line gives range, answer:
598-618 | 7.17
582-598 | 7.04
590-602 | 7.17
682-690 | 7.77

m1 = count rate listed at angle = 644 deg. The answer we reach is 6.907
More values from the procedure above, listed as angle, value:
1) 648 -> 6.995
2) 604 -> 7.124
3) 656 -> 7.303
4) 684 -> 7.934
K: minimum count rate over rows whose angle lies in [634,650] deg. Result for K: 6.688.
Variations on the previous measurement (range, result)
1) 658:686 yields 6.893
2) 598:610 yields 7.117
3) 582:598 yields 6.81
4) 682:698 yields 7.491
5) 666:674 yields 7.365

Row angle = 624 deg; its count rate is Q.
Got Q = 7.188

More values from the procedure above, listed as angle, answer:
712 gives 7.375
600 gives 7.117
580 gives 7.03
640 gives 6.688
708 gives 7.231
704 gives 7.441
